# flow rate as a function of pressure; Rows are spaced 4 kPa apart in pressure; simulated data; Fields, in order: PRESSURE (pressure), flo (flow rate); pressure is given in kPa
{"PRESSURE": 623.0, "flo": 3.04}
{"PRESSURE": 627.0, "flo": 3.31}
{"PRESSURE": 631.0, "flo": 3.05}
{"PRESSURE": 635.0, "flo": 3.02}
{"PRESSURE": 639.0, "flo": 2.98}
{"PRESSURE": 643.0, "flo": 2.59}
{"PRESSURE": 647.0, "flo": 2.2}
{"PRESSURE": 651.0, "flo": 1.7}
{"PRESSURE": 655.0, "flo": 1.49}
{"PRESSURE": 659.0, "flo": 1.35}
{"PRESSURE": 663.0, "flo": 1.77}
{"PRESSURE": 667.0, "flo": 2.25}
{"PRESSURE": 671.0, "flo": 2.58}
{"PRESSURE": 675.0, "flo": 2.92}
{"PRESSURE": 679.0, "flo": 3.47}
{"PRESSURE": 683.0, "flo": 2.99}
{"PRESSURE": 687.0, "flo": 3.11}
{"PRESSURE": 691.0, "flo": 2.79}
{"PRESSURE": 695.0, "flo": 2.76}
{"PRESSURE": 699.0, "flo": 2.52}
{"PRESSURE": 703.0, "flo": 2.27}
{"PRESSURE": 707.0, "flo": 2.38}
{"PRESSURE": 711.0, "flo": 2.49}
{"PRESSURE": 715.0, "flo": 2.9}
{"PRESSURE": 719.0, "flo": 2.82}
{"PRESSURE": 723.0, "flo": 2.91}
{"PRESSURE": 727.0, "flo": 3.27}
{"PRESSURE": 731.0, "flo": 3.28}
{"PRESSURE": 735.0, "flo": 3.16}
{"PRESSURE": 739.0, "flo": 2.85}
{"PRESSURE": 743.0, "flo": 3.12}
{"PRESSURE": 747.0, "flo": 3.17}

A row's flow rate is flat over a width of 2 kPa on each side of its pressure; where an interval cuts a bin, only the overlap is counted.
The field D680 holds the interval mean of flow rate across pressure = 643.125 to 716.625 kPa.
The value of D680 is 2.44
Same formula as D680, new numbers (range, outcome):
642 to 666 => 1.84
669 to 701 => 2.89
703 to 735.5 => 2.85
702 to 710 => 2.35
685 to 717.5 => 2.66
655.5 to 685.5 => 2.44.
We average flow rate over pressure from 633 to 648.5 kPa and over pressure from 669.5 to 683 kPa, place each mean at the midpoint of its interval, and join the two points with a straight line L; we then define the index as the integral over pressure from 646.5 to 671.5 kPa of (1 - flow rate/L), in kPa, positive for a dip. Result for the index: 8.9 kPa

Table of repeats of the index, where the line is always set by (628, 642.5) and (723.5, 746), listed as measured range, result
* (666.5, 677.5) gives 1.3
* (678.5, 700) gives 1.0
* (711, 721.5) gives 1.0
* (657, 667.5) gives 4.5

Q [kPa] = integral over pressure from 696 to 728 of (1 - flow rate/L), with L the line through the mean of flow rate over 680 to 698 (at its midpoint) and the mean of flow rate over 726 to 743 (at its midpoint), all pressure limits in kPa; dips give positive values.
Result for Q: 3.7 kPa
